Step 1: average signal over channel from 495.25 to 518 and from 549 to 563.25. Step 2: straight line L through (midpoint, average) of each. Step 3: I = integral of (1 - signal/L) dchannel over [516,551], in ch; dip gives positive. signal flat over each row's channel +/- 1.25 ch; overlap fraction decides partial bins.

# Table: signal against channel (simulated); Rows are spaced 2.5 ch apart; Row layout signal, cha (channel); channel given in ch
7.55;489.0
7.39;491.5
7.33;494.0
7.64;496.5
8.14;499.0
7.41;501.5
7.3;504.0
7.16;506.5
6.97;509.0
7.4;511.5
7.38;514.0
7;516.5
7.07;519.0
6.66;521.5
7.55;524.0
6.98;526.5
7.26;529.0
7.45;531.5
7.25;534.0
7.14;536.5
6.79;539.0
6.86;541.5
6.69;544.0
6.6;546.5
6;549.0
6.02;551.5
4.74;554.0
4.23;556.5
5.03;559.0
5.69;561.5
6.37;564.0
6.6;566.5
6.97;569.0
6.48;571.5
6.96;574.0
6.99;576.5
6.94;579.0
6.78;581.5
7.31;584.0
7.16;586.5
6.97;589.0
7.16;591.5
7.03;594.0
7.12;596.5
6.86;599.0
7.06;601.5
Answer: -4.0 ch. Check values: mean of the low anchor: 7.37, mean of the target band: 6.93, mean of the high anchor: 5.26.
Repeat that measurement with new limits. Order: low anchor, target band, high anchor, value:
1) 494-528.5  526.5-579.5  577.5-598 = 5.3 ch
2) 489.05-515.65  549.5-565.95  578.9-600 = 4.0 ch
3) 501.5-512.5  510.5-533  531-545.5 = -0.2 ch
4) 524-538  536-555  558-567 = 0.8 ch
